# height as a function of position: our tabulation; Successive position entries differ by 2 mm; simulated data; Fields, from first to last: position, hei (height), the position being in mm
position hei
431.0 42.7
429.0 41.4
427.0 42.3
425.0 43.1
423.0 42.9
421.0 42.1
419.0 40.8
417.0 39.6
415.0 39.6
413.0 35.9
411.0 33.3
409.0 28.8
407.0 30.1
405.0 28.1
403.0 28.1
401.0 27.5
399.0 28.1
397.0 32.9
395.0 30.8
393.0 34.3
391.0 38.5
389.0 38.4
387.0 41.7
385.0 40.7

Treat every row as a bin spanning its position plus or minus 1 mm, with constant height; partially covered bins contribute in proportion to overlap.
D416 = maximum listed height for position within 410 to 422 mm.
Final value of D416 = 42.1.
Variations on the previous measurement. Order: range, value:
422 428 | 43.1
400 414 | 35.9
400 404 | 28.1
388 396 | 38.5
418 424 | 42.9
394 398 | 32.9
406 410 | 30.1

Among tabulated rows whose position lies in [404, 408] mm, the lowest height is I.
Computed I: 28.1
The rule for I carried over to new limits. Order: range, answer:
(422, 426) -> 42.9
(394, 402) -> 27.5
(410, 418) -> 33.3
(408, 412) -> 28.8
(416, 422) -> 39.6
